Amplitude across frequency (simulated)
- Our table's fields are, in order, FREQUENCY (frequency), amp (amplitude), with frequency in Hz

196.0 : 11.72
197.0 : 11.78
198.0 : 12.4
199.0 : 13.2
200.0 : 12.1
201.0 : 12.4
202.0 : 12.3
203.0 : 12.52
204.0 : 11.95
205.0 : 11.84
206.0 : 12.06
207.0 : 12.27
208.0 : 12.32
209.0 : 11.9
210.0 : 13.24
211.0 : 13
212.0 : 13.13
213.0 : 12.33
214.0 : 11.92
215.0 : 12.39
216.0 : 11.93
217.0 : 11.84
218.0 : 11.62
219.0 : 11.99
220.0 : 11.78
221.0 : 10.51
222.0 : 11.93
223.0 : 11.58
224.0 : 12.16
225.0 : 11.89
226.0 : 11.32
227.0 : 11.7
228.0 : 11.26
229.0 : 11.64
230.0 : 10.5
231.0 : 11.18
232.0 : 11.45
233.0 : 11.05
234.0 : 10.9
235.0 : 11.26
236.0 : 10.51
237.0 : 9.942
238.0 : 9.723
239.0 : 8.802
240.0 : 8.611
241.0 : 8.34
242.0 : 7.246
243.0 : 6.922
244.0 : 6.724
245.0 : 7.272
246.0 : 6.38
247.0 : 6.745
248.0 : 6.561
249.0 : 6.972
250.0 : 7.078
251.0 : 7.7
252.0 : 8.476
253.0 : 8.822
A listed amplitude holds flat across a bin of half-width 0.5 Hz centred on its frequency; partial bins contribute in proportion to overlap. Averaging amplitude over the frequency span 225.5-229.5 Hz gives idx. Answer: 11.5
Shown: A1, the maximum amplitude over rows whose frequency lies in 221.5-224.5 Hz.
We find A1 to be 12.16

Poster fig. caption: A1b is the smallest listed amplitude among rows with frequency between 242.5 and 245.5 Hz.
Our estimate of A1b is 6.724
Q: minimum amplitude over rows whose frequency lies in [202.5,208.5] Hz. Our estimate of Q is 11.84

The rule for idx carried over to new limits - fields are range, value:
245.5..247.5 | 6.56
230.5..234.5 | 11.1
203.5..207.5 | 12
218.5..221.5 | 11.4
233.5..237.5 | 10.7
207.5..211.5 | 12.6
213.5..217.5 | 12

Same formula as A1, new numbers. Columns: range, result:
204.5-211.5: 13.24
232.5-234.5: 11.05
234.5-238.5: 11.26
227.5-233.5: 11.64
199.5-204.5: 12.52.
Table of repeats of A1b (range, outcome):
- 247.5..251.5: 6.561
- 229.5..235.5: 10.5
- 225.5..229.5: 11.26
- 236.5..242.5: 7.246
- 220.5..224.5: 10.51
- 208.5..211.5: 11.9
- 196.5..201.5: 11.78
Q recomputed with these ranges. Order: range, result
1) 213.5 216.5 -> 11.92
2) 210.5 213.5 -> 12.33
